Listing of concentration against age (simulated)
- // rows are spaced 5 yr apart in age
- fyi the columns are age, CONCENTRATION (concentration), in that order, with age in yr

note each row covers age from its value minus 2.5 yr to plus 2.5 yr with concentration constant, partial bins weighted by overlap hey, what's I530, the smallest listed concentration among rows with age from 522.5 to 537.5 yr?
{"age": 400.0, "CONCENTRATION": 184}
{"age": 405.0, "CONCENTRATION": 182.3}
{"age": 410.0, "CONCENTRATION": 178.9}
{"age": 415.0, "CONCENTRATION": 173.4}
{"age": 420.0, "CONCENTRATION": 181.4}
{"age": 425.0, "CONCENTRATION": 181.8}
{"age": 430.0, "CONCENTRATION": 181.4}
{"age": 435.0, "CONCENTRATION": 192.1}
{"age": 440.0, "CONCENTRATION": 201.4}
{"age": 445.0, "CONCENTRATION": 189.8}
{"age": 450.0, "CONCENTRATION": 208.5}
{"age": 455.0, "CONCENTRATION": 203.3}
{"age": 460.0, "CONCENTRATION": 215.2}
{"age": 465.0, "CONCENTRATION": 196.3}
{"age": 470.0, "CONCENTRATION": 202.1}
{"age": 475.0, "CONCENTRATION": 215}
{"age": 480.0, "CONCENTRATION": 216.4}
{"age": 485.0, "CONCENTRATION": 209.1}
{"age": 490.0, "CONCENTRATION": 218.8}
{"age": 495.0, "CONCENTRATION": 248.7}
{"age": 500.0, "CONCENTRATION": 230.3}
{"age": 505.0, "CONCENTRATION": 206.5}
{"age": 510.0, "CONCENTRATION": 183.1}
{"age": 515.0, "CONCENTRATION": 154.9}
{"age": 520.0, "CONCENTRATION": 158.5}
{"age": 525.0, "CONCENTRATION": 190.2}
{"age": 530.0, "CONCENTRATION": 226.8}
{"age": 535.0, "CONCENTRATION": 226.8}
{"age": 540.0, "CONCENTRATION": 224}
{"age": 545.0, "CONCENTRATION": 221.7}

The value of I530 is 190.2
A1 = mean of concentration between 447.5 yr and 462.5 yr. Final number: 209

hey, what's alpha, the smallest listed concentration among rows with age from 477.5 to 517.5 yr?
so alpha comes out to 154.9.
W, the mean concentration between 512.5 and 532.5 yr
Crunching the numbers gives 183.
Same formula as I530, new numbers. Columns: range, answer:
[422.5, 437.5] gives 181.4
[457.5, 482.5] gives 196.3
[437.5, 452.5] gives 189.8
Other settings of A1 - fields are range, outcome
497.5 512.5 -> 207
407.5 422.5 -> 178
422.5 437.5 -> 185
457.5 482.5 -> 209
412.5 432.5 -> 180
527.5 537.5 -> 227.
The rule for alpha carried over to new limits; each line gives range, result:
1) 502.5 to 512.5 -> 183.1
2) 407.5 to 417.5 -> 173.4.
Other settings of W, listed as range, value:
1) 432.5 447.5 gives 194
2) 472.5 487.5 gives 214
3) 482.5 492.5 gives 214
